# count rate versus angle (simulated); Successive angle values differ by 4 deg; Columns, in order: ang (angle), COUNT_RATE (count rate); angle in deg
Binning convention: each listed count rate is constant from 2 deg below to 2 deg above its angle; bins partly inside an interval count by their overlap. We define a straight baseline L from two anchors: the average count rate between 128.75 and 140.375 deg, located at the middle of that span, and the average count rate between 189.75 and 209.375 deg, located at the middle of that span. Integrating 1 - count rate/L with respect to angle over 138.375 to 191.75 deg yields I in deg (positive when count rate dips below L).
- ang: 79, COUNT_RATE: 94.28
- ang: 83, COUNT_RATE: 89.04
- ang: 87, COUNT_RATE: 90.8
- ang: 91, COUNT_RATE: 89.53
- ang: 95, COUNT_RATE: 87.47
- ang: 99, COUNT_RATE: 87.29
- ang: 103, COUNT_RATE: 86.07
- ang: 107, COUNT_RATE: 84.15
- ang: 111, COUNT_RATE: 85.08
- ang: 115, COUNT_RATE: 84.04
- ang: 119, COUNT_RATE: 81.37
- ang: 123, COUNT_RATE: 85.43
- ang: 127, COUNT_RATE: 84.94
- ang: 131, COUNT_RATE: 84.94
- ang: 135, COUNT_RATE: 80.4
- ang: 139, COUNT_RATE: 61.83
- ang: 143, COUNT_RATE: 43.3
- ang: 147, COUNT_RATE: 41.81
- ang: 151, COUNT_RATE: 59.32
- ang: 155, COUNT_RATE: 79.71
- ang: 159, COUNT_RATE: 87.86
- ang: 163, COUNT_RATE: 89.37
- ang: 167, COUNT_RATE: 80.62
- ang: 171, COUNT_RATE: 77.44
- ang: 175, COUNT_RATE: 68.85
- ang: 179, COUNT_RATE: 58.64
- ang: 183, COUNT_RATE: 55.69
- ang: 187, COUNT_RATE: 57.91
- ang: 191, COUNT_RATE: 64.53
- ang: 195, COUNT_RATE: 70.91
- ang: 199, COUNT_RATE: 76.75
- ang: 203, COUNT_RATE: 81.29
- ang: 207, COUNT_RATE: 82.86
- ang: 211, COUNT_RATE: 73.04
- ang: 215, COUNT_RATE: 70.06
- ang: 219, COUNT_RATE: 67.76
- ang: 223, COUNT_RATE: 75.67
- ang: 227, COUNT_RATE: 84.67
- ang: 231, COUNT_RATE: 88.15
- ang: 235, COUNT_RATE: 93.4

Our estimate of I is 6.9 deg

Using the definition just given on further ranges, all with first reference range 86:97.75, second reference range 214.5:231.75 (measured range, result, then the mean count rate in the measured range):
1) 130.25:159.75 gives 6.45 deg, 65.8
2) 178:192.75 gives 3.92 deg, 59.1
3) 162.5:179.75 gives 1.47 deg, 74.9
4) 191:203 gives 0.89 deg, 73.5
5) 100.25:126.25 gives 0.78 deg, 84.5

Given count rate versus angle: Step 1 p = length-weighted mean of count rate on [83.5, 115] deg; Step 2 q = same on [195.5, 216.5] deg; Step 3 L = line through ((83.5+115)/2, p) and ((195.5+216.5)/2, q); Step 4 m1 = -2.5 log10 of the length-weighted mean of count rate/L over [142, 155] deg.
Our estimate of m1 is 0.468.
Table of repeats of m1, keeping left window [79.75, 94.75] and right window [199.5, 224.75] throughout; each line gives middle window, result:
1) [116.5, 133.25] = 0.02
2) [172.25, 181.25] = 0.22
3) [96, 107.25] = 0.02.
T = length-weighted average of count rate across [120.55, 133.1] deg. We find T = 84.9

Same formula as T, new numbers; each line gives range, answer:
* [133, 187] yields 67.7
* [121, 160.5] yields 70.7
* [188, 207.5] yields 73.8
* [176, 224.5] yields 69.5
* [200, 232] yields 77.6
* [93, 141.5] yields 82.3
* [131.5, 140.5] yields 73.9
